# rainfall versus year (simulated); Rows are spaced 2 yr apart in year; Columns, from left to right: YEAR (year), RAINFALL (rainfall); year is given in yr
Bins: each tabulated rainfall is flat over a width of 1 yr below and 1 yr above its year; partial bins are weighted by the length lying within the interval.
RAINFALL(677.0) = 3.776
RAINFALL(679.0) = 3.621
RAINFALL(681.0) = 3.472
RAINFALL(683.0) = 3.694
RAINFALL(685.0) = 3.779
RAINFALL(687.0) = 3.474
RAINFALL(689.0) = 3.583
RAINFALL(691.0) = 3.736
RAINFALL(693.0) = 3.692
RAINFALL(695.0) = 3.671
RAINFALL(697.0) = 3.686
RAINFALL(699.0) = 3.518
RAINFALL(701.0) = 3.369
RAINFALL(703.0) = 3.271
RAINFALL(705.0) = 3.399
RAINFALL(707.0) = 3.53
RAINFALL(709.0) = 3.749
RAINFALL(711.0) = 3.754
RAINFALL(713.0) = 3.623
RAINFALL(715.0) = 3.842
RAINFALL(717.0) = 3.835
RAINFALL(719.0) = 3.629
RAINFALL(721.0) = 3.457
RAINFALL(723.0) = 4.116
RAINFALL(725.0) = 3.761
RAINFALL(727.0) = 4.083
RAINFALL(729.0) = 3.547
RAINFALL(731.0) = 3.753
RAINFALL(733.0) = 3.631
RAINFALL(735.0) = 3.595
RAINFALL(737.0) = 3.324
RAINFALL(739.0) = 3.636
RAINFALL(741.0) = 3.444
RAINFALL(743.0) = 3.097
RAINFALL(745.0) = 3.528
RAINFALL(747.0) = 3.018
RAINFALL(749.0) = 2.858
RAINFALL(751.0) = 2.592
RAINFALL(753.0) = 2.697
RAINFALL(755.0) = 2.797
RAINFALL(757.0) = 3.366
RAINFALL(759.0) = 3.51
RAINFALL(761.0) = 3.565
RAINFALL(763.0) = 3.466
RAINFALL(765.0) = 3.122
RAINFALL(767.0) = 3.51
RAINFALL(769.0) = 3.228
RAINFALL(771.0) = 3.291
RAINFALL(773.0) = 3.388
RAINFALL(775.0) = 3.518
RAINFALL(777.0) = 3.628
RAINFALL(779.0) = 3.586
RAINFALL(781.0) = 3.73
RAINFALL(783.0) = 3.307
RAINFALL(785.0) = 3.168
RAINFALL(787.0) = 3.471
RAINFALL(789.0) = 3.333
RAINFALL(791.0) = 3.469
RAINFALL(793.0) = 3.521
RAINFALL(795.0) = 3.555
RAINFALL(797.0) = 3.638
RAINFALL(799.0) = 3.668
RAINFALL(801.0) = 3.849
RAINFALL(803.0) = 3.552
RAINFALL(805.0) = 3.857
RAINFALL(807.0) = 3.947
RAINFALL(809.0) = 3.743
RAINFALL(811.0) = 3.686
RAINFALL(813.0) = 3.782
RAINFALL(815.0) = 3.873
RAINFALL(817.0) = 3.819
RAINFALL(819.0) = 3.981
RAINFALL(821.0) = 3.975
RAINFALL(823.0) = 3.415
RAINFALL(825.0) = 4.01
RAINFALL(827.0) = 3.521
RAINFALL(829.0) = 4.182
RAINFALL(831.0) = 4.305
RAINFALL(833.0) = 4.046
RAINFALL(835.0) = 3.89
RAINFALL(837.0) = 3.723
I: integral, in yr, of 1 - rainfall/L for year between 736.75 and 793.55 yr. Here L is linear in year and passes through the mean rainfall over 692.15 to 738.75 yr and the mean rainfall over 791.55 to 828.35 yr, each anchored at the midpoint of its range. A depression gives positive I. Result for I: 5.9 yr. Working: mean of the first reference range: 3.64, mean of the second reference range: 3.74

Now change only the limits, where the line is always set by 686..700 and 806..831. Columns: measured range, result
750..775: 3.5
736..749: 1.4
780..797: 1.5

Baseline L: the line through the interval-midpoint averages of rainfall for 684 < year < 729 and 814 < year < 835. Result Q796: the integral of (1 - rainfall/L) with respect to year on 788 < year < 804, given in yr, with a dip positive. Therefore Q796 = 1.2 yr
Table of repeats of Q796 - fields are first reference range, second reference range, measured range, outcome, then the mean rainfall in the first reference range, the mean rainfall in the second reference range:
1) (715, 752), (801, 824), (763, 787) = 1.6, 3.5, 3.79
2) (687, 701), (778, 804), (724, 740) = -0.4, 3.62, 3.53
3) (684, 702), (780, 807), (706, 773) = 2.6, 3.61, 3.56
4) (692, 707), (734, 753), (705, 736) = -3.2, 3.52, 3.2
